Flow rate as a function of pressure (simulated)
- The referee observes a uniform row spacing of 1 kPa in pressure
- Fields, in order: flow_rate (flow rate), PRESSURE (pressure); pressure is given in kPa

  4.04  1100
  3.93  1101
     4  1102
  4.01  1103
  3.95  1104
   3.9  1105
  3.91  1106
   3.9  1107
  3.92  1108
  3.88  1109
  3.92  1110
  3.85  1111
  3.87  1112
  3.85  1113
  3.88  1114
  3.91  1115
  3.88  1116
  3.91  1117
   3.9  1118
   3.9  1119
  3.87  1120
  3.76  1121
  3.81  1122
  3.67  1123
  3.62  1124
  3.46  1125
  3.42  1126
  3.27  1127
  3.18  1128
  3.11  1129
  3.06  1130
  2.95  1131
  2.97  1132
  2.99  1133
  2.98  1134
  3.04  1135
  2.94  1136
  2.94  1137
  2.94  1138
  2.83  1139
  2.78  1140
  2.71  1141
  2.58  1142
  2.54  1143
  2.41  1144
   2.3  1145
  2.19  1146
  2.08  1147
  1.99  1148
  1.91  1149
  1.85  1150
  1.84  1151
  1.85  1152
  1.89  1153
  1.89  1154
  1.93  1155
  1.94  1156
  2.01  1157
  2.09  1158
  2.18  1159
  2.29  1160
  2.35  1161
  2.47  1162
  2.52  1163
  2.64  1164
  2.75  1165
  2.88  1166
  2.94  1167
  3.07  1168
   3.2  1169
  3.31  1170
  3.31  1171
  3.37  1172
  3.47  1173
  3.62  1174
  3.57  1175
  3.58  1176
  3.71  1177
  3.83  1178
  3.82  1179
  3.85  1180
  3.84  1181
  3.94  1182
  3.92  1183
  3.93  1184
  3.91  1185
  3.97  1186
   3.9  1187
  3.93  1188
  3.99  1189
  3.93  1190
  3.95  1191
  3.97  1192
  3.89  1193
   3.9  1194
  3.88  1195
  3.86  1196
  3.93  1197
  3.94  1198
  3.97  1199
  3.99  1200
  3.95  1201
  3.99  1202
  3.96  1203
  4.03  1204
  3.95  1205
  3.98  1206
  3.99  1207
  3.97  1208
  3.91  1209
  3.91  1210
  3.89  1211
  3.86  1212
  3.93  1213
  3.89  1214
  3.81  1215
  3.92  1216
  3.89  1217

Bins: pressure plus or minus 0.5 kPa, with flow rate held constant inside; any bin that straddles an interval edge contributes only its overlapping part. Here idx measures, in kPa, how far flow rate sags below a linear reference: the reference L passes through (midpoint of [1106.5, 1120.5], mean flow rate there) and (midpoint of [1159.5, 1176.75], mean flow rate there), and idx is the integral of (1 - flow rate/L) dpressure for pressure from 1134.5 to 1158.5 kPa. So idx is 7.6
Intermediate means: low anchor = 3.89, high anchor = 3.03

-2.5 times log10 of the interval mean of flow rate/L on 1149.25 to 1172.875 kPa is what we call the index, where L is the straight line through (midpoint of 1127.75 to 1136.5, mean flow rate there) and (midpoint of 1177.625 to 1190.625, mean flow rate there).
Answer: 0.39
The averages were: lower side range 3.02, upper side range 3.91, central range 2.47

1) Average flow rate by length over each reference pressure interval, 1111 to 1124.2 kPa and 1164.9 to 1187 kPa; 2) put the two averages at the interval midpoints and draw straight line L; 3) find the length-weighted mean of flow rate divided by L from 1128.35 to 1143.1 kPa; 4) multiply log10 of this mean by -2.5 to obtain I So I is 0.28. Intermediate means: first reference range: 3.84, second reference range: 3.56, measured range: 2.9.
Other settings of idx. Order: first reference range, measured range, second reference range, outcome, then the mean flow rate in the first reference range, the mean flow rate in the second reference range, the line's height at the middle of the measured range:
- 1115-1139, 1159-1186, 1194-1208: 3.15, 3.37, 3.95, 3.73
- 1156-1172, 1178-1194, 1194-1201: -1.95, 2.67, 3.93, 3.49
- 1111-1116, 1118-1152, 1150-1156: -1.19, 3.88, 1.88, 2.79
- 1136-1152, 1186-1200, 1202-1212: -1.27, 2.39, 3.95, 3.61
